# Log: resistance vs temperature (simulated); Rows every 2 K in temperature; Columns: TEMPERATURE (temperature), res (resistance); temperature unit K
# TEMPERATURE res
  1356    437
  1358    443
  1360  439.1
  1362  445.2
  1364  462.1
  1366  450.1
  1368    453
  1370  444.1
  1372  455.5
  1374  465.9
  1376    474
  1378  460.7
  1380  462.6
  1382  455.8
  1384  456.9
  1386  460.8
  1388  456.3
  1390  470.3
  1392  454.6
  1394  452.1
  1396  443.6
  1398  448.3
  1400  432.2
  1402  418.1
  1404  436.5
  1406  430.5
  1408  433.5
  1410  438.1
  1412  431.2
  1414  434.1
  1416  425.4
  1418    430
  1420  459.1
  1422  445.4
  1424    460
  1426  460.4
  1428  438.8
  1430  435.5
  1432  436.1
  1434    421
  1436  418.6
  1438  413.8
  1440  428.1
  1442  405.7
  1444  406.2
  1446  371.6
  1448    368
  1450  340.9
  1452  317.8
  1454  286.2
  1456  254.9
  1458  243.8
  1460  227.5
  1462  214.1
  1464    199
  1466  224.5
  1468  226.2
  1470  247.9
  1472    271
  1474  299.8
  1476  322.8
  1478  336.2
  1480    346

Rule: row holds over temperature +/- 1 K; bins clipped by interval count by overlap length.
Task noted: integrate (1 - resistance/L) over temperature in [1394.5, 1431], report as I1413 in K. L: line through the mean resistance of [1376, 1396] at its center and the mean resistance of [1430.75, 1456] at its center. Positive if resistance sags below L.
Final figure -1.5 K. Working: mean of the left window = 459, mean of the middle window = 439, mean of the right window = 380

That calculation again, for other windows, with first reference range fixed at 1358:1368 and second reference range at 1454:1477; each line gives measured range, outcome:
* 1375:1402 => -3.8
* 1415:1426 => -3.5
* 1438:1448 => -3.6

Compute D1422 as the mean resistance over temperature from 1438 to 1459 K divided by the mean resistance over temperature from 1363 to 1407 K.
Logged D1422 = 0.8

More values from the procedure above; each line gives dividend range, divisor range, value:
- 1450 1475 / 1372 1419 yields 0.57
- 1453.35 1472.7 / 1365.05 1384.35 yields 0.52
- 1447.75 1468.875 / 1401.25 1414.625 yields 0.60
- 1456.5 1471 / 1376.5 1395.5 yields 0.49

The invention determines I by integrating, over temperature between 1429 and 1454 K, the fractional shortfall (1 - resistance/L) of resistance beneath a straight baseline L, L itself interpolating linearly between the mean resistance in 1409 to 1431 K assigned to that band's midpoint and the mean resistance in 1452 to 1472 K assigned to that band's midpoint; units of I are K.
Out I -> -3.92 K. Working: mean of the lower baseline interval 442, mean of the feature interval 393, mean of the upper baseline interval 242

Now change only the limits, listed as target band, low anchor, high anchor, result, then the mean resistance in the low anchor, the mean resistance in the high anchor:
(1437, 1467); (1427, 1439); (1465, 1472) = 1.6 K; 427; 238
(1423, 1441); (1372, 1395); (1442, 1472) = -4.7 K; 461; 284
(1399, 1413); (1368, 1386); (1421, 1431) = 0.7 K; 459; 448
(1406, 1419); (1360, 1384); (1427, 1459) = -0.7 K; 456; 374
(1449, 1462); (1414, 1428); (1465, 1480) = 2.4 K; 445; 280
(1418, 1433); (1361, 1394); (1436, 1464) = -3.0 K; 458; 328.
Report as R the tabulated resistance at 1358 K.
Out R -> 443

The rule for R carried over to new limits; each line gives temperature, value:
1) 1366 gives 450.1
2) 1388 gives 456.3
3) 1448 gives 368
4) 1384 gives 456.9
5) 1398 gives 448.3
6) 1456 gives 254.9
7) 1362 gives 445.2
